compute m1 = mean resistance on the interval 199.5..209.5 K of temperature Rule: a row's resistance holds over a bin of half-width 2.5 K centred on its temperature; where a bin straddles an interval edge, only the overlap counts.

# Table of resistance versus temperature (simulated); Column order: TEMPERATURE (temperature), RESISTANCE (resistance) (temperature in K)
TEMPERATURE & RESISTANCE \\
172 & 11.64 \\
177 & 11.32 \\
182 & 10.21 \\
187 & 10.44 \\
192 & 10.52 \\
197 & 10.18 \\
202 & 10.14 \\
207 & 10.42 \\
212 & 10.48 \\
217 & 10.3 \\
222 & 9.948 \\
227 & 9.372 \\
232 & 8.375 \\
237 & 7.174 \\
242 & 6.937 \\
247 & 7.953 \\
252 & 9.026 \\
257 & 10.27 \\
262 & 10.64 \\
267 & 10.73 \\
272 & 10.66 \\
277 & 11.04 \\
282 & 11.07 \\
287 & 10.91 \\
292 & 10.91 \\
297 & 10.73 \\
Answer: 10.3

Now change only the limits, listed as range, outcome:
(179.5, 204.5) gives 10.3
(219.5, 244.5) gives 8.36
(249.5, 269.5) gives 10.2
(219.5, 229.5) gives 9.66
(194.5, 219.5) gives 10.3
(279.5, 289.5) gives 11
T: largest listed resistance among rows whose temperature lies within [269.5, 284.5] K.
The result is 11.07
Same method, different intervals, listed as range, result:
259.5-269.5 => 10.73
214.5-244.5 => 10.3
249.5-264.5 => 10.64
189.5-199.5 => 10.52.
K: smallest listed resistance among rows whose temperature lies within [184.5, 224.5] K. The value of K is 9.948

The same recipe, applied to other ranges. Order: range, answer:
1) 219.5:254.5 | 6.937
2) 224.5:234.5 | 8.375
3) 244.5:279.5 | 7.953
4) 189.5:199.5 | 10.18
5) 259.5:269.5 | 10.64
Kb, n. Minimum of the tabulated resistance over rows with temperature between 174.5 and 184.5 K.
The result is 10.21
